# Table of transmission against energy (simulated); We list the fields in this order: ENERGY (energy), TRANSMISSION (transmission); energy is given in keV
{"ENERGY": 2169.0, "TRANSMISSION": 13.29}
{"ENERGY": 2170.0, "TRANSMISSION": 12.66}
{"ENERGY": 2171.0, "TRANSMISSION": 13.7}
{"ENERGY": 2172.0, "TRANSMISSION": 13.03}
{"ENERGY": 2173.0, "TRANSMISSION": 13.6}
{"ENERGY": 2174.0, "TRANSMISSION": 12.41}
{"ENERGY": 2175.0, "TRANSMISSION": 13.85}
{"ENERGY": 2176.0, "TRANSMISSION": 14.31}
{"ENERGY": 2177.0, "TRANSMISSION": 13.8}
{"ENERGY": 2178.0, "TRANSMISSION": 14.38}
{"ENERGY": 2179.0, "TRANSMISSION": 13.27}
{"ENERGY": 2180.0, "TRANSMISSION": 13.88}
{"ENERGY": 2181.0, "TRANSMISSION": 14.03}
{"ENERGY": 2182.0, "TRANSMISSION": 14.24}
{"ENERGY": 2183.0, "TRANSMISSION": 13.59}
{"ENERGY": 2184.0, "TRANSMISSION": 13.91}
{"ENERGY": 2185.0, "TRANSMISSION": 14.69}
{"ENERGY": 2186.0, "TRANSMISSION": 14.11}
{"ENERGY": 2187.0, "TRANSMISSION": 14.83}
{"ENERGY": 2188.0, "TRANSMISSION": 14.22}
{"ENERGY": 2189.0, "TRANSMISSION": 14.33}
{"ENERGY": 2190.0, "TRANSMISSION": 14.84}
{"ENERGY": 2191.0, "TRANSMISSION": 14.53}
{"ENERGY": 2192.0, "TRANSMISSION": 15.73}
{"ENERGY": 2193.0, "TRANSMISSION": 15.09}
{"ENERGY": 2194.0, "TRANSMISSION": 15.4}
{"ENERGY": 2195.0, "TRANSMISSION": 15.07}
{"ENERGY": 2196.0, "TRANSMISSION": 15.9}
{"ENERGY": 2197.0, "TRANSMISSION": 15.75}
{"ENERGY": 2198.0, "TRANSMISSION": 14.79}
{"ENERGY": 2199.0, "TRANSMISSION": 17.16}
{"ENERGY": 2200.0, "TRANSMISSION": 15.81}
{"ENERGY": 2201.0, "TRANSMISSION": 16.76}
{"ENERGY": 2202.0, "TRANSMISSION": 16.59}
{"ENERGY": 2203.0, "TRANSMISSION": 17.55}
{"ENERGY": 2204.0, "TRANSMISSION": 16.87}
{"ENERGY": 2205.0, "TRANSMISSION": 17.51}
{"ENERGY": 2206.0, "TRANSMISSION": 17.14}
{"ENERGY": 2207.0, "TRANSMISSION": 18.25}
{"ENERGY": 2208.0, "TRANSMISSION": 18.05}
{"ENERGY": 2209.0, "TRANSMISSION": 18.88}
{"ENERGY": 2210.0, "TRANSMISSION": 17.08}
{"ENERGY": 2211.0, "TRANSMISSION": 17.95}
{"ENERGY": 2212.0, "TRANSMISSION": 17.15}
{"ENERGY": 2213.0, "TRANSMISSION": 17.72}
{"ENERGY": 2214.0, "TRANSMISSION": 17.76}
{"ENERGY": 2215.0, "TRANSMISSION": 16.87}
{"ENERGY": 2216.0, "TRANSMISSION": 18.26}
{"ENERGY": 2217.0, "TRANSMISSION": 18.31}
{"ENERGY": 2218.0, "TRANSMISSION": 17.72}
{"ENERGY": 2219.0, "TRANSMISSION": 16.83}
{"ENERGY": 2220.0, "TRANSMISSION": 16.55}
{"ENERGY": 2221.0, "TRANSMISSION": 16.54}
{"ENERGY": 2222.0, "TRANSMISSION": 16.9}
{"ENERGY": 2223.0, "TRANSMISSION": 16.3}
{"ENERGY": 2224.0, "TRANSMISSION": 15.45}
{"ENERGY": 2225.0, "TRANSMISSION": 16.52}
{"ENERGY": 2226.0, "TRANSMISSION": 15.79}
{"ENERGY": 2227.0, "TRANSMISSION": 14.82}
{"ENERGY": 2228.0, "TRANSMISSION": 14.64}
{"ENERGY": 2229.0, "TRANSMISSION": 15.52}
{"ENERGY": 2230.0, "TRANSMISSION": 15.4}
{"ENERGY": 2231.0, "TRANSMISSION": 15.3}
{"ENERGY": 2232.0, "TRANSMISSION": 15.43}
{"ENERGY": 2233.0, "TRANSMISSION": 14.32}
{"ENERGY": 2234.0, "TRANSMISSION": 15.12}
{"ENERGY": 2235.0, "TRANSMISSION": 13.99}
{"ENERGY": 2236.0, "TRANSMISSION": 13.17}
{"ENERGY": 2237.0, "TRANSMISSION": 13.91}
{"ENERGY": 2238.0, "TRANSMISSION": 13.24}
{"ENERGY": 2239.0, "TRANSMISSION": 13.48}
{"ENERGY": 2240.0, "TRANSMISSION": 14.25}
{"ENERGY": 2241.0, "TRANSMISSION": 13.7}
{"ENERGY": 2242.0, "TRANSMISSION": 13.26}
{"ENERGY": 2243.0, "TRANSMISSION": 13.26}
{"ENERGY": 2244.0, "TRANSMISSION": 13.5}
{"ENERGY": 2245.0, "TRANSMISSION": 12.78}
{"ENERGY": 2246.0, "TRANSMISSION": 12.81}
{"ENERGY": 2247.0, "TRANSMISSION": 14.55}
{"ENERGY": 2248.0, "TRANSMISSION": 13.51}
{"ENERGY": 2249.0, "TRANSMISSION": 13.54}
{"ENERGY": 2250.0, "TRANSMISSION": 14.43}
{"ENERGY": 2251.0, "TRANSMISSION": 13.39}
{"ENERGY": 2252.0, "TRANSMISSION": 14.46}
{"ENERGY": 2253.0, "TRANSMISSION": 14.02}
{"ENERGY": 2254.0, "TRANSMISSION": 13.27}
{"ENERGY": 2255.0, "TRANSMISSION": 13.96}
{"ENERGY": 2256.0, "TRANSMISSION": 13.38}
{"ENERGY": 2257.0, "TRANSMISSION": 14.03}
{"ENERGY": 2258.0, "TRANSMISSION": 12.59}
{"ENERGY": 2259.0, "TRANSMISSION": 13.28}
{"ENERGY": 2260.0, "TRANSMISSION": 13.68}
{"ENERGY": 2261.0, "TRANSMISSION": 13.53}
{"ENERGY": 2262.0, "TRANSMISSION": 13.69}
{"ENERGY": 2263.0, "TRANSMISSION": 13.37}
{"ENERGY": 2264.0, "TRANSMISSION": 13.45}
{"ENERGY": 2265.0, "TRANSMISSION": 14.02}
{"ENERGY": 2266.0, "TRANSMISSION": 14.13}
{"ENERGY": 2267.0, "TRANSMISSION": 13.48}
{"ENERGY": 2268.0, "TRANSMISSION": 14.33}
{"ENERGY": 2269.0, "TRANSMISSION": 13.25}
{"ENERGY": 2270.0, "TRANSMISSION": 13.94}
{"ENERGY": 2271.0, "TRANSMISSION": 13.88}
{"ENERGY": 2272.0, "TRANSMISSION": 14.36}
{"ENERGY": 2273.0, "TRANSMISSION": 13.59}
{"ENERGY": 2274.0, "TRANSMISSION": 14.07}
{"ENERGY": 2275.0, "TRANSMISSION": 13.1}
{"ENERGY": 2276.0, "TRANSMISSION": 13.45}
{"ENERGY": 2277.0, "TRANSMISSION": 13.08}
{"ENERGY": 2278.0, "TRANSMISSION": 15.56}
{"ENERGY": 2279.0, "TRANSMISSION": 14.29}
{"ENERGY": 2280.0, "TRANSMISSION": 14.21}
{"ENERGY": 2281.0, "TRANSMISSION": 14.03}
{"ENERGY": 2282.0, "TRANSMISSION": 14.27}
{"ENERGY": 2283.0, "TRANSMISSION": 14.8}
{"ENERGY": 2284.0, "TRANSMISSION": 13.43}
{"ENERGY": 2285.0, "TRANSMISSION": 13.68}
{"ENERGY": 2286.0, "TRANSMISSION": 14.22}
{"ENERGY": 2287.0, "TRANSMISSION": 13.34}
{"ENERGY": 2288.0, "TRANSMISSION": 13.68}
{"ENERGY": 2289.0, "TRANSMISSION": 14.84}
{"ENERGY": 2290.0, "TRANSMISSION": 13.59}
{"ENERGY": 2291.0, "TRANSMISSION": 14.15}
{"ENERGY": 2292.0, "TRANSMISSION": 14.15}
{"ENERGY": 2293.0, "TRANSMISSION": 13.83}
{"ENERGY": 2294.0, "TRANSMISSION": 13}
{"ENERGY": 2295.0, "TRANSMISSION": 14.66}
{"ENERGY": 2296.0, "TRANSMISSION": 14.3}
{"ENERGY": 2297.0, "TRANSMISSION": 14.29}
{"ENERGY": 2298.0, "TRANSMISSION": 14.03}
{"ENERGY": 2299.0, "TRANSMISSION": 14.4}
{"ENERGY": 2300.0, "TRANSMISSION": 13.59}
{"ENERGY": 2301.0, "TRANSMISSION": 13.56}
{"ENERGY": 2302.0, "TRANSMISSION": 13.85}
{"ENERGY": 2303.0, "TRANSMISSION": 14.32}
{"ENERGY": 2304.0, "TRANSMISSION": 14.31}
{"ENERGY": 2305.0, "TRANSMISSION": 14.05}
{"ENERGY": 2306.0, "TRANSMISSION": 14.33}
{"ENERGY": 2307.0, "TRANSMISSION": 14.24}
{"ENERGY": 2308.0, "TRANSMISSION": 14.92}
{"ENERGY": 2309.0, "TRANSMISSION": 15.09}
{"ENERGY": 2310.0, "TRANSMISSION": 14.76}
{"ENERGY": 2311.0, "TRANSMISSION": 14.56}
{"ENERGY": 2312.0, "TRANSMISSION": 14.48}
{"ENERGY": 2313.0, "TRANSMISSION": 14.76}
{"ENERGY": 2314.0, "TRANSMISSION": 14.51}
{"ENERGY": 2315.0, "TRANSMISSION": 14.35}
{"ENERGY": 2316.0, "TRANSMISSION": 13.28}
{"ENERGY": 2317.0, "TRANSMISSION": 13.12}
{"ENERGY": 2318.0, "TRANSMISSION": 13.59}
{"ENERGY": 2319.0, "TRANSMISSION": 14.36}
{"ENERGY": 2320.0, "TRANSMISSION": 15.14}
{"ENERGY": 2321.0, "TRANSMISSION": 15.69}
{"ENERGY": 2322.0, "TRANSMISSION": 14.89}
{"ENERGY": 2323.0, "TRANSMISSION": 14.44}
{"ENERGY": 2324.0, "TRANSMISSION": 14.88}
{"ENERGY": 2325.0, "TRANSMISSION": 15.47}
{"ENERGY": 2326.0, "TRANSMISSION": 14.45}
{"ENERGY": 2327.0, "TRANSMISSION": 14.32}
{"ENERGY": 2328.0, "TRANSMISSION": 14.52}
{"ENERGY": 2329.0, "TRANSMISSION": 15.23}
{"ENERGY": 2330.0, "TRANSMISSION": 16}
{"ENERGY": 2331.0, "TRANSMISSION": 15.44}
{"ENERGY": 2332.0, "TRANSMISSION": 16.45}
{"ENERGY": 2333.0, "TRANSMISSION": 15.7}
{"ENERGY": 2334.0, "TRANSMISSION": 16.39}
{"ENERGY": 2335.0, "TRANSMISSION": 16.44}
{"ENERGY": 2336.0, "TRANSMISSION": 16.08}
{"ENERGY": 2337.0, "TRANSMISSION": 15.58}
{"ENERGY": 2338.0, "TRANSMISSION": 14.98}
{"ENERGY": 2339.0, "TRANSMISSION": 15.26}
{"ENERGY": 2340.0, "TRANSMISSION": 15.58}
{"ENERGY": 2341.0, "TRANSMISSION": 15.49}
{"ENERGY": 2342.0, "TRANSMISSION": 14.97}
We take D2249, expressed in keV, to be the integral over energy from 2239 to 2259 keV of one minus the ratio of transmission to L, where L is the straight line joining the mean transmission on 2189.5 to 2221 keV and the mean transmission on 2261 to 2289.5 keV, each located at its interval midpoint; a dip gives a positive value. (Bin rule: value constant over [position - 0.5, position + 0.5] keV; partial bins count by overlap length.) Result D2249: 1.8 keV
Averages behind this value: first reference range 16.8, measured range 13.6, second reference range 13.9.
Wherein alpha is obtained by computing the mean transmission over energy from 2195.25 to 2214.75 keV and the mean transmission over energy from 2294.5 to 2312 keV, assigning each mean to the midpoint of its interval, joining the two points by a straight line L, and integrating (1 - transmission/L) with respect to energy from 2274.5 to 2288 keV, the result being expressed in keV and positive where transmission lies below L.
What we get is 0.9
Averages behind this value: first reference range 17.1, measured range 13.9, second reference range 14.3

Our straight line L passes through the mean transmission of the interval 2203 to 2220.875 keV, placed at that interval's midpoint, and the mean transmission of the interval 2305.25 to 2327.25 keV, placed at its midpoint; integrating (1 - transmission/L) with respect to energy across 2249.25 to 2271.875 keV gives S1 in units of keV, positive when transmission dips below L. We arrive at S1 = 3.4 keV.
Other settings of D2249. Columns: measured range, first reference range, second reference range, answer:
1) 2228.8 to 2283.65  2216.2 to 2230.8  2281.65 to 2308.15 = 4.8 keV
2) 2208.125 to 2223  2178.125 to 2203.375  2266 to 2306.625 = -2.7 keV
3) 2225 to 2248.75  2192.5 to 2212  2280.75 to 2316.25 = 2.4 keV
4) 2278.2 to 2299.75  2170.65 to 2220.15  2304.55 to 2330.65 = 1.1 keV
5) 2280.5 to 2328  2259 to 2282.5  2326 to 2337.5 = 1.8 keV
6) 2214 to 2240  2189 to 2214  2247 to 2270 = -0.6 keV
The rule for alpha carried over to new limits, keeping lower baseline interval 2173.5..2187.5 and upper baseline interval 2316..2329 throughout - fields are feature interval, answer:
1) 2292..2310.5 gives 0.34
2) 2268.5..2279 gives 0.36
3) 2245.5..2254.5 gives 0.30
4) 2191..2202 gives -1.34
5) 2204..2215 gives -2.81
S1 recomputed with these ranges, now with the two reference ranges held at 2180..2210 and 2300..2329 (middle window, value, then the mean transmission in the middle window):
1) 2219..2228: -0.4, 16.1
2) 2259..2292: 2.1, 13.9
